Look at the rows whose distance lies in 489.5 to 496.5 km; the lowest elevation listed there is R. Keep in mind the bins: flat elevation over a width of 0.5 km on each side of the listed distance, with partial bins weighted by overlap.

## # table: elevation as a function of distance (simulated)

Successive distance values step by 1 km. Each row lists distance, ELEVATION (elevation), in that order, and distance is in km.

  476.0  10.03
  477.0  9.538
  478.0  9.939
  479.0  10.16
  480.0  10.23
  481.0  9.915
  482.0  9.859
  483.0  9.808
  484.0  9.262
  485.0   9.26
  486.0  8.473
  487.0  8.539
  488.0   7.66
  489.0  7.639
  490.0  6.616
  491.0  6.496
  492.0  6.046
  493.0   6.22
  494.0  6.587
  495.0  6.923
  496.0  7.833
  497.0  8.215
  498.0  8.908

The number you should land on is 6.046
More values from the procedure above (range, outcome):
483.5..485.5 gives 9.26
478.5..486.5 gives 8.473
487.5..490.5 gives 6.616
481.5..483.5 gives 9.808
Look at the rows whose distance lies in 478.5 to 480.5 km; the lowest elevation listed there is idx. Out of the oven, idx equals 10.16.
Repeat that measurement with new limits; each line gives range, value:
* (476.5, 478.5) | 9.538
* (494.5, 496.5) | 6.923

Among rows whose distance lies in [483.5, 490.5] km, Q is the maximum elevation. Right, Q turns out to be 9.262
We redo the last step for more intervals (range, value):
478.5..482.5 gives 10.23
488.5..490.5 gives 7.639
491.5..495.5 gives 6.923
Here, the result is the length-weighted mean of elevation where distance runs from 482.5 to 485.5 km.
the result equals 9.44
